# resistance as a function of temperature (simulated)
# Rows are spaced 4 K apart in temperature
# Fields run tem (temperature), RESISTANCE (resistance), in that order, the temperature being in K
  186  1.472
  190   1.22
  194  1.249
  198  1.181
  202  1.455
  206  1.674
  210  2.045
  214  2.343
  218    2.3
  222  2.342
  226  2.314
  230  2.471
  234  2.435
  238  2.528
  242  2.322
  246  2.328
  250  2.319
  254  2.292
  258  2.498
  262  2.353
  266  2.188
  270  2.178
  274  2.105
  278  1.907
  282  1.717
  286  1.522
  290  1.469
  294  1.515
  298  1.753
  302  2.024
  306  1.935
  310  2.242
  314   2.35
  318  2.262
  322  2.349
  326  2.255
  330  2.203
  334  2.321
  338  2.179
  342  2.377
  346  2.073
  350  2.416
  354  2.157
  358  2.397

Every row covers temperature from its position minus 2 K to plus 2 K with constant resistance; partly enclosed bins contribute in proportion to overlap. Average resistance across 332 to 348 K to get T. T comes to 2.24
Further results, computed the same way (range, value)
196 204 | 1.32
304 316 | 2.18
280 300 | 1.6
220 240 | 2.42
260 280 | 2.15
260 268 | 2.27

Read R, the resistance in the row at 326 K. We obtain 2.255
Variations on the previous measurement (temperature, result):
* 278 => 1.907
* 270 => 2.178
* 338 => 2.179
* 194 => 1.249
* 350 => 2.416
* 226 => 2.314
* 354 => 2.157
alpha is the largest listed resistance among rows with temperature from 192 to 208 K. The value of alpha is 1.674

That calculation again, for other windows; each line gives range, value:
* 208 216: 2.343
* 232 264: 2.528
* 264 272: 2.188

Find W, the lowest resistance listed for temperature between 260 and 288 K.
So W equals 1.522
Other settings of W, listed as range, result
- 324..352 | 2.073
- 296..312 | 1.753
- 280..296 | 1.469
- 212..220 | 2.3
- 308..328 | 2.242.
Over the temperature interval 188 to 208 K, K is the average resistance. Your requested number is 1.36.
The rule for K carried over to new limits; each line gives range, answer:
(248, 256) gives 2.31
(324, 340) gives 2.24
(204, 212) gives 1.86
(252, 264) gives 2.38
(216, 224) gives 2.32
